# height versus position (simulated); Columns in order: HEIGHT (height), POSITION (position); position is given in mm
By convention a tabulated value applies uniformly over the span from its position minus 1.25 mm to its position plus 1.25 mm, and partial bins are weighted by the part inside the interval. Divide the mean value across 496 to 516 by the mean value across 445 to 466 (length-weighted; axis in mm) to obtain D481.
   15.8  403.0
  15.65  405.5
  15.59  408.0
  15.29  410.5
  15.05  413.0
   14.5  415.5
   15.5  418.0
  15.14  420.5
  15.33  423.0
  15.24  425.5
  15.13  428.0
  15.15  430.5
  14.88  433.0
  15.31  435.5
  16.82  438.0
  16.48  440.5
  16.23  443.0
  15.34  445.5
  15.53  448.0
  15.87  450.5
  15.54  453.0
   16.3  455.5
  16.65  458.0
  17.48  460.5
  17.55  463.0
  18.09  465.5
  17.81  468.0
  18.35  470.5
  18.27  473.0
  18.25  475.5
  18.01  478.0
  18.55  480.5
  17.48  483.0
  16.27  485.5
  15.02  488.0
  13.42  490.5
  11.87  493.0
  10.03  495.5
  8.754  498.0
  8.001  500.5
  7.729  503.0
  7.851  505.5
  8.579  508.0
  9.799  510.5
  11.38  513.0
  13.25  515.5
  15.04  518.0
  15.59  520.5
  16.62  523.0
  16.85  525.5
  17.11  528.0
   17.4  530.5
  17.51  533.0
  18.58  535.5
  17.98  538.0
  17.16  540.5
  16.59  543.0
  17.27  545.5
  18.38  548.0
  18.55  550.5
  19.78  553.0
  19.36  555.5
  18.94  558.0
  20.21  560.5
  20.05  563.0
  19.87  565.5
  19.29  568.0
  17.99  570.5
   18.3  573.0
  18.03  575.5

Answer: 0.56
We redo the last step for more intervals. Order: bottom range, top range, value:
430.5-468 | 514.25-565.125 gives 1.08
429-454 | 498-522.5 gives 0.69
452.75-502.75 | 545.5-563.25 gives 1.24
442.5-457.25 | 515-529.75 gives 1.01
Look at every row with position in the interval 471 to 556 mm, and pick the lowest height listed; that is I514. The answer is 7.729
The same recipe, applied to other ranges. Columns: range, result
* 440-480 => 15.34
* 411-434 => 14.5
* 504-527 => 7.851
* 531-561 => 16.59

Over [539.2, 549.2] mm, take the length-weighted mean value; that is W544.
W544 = 17.3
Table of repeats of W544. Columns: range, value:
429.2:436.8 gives 15.1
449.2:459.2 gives 16.1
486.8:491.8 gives 14.2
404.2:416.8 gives 15.2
